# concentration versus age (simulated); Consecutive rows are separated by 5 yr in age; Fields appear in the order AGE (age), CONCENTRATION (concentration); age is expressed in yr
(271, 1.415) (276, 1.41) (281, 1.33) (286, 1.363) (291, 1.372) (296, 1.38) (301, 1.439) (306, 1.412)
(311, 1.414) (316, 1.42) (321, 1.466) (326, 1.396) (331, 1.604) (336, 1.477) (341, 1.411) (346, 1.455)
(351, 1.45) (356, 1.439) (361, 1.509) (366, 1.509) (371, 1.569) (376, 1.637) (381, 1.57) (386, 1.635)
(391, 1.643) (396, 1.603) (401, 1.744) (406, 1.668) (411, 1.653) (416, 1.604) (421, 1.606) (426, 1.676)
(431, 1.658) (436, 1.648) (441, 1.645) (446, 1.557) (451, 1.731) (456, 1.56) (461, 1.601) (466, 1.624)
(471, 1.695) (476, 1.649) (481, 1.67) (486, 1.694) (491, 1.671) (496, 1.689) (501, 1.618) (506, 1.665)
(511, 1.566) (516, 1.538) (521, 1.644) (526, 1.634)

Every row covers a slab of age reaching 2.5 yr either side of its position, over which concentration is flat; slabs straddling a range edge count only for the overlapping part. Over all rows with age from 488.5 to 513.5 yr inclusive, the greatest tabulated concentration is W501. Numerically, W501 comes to 1.689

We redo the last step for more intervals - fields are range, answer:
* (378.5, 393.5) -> 1.643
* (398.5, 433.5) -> 1.744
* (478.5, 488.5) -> 1.694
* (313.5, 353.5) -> 1.604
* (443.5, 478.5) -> 1.731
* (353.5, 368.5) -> 1.509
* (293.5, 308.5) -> 1.439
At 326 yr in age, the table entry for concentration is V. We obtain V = 1.396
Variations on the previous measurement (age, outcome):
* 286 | 1.363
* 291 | 1.372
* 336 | 1.477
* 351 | 1.45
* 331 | 1.604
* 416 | 1.604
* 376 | 1.637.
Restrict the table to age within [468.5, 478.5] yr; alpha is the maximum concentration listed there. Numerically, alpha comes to 1.695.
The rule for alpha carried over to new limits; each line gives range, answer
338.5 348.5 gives 1.455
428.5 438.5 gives 1.658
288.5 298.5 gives 1.38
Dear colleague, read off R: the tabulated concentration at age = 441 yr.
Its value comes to 1.645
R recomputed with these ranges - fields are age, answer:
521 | 1.644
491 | 1.671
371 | 1.569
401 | 1.744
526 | 1.634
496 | 1.689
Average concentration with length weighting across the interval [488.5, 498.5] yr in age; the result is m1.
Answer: 1.68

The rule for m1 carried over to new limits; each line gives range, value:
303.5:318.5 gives 1.42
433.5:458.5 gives 1.63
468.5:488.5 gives 1.68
